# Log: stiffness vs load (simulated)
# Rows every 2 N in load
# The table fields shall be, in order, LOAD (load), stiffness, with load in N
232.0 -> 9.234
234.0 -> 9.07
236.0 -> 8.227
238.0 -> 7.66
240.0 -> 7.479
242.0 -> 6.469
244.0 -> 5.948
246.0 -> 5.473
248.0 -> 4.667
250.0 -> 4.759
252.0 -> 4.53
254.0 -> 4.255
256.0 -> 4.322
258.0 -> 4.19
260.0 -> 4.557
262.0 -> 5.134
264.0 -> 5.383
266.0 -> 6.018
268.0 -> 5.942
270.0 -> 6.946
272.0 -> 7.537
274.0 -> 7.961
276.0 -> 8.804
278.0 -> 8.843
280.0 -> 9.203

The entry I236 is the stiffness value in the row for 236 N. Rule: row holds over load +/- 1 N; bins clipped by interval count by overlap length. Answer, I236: 8.227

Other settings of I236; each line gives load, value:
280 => 9.203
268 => 5.942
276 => 8.804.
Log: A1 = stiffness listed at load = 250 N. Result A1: 4.759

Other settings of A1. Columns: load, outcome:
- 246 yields 5.473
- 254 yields 4.255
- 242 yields 6.469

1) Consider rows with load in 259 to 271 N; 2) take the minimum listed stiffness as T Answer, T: 4.557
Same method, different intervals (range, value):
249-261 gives 4.19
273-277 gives 7.961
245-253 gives 4.53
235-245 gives 5.948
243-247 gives 5.473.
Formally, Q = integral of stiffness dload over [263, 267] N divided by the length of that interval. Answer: 5.7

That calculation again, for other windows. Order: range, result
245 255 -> 4.74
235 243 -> 7.46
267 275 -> 7.1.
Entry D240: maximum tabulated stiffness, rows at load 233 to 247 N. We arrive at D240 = 9.07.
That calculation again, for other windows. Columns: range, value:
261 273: 7.537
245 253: 5.473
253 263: 5.134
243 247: 5.948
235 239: 8.227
